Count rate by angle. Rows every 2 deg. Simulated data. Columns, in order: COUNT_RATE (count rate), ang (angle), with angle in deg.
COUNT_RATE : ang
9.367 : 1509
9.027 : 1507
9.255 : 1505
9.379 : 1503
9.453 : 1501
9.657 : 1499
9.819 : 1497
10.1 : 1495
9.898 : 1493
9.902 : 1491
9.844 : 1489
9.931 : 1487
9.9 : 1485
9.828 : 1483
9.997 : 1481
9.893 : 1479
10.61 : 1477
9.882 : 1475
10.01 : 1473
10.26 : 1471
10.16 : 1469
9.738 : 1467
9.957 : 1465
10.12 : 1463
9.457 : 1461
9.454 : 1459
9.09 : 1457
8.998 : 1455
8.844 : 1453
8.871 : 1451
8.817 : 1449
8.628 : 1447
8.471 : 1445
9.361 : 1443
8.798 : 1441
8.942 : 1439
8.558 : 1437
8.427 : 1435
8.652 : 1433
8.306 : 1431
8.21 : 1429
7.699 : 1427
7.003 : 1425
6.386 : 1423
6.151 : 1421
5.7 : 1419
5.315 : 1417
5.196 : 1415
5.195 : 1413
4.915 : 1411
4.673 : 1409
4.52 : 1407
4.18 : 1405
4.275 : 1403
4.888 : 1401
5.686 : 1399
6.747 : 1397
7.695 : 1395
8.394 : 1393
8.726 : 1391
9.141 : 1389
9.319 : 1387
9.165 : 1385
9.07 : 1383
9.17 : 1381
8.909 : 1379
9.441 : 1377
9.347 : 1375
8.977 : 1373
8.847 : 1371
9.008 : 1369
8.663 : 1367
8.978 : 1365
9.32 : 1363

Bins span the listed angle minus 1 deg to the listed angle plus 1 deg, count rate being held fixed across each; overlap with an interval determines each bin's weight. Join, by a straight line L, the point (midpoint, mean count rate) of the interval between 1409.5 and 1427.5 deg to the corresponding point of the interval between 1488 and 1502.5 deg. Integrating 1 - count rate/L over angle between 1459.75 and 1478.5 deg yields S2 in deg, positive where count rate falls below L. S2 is -3.5 deg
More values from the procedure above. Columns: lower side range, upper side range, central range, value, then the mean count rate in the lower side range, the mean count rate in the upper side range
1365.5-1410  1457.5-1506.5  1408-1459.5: 6.8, 7.69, 9.84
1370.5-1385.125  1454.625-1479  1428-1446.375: 1.8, 9.12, 9.84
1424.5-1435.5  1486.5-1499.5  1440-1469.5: -1.5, 8.08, 9.89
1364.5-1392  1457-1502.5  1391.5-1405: 4.4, 9.06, 9.88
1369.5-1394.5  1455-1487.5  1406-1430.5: 8.9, 9.01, 9.86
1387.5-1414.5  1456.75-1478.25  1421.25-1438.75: -0.2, 6.12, 9.91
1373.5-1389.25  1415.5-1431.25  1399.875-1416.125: 6.1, 9.19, 6.72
